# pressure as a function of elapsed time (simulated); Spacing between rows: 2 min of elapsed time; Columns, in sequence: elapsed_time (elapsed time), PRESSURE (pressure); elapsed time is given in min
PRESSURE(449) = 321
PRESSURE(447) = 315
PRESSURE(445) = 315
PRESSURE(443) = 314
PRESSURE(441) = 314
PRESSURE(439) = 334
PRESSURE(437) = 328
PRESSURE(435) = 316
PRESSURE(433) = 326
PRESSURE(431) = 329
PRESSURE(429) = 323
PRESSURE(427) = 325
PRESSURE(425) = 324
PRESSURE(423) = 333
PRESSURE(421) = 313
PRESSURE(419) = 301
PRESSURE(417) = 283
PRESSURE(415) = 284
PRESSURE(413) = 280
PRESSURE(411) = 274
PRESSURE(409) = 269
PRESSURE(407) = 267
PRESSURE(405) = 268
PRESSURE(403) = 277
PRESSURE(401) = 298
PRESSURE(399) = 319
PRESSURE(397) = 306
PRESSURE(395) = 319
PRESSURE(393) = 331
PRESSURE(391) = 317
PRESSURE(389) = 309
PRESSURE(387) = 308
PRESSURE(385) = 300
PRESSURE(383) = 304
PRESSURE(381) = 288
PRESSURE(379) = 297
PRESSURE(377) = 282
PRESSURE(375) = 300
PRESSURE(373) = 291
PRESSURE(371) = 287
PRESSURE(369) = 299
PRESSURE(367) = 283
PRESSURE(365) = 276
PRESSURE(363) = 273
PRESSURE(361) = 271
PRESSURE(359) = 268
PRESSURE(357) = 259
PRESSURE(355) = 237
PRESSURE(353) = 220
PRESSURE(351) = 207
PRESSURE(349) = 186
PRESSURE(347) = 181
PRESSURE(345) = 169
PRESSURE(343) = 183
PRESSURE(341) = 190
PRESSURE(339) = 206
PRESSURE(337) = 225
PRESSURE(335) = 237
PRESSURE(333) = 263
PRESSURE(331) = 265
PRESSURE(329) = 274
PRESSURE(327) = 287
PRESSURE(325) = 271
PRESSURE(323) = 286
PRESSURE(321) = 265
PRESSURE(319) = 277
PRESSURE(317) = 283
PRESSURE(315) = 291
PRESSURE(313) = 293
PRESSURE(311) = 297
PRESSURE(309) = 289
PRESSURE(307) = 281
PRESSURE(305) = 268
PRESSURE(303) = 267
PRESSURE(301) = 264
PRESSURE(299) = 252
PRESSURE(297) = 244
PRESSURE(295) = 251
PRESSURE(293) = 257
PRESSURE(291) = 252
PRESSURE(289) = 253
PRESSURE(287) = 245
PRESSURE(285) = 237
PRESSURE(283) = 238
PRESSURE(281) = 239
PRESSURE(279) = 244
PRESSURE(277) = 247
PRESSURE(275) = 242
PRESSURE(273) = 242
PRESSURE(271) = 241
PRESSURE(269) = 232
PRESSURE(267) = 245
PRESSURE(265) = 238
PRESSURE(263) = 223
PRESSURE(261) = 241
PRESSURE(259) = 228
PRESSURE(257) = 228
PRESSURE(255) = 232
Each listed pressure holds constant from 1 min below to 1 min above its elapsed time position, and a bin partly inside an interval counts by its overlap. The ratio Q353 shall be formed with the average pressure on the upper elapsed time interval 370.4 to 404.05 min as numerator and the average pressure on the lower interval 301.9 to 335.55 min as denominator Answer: 1.09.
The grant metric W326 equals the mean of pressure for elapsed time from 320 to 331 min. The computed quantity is 276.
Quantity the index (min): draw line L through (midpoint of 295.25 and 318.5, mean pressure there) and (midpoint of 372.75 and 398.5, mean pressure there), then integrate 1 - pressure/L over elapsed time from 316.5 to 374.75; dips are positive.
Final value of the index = 8.1 min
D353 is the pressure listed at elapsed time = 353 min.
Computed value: 220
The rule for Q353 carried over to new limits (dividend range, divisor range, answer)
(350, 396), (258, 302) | 1.17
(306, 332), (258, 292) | 1.17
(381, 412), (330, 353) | 1.41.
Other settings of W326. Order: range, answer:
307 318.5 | 289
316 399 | 266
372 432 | 301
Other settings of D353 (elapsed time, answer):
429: 323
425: 324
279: 244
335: 237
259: 228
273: 242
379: 297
